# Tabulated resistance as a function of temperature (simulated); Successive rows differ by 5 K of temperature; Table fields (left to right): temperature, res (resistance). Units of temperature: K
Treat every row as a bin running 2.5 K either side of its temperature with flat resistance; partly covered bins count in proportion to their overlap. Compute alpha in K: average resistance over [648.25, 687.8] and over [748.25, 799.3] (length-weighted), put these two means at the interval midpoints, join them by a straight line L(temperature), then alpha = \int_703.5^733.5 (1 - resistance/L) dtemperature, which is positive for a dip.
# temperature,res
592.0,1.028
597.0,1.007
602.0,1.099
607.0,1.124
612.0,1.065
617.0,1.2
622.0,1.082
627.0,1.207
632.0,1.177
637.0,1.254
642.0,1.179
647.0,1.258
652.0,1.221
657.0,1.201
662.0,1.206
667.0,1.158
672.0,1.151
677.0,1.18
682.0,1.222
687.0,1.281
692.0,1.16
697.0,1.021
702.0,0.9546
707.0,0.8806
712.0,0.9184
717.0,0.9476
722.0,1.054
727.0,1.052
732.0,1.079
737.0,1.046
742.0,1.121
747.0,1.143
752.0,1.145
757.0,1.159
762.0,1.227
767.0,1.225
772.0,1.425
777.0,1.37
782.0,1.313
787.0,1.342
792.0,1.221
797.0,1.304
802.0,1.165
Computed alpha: 6.1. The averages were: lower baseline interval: 1.2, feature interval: 0.984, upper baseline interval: 1.27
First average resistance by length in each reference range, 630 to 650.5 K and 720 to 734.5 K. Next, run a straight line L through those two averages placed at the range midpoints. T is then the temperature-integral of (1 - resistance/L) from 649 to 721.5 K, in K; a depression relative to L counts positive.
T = 2.1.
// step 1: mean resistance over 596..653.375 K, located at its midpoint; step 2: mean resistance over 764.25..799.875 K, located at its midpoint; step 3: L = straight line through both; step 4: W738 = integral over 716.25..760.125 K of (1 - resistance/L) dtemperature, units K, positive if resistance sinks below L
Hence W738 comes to 6.2 K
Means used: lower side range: 1.16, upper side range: 1.31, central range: 1.09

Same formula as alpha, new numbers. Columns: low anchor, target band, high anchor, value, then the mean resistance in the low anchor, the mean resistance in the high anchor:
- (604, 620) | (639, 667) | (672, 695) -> -0.95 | 1.13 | 1.2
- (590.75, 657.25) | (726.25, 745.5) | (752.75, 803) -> 2.49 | 1.15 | 1.27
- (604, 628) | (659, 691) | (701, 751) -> -3.70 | 1.13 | 1.03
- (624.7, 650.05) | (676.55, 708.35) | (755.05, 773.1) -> 3.28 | 1.22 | 1.25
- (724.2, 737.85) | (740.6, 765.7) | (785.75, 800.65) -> -0.59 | 1.06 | 1.27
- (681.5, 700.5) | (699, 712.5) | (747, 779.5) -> 2.90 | 1.15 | 1.25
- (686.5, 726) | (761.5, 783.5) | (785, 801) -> -1.91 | 1.02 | 1.28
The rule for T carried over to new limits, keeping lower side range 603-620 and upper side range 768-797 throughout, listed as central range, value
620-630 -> -0.1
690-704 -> 2.1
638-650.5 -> -0.6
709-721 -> 2.9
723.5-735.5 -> 1.9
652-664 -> -0.3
